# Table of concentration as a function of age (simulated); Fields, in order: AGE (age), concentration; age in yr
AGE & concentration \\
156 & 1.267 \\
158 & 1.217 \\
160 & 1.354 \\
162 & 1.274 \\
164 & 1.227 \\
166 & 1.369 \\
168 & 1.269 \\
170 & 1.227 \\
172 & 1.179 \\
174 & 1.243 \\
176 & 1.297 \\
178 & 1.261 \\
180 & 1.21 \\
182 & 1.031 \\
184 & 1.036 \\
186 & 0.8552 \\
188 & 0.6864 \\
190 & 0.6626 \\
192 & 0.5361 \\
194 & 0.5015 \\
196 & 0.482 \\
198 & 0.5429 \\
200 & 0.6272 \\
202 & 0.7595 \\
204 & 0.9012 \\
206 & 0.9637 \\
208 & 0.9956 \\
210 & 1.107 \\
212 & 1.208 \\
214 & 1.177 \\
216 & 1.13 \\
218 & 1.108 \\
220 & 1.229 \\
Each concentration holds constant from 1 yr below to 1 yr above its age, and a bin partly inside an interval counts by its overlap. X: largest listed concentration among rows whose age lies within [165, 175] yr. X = 1.369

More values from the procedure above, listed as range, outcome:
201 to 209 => 0.9956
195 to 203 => 0.7595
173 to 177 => 1.297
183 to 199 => 1.036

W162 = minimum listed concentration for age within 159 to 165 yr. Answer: 1.227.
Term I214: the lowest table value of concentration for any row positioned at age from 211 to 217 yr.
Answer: 1.13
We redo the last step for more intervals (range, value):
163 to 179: 1.179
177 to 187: 0.8552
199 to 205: 0.6272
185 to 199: 0.482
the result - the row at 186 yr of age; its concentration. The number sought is 0.8552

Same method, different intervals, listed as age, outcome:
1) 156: 1.267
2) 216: 1.13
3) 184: 1.036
